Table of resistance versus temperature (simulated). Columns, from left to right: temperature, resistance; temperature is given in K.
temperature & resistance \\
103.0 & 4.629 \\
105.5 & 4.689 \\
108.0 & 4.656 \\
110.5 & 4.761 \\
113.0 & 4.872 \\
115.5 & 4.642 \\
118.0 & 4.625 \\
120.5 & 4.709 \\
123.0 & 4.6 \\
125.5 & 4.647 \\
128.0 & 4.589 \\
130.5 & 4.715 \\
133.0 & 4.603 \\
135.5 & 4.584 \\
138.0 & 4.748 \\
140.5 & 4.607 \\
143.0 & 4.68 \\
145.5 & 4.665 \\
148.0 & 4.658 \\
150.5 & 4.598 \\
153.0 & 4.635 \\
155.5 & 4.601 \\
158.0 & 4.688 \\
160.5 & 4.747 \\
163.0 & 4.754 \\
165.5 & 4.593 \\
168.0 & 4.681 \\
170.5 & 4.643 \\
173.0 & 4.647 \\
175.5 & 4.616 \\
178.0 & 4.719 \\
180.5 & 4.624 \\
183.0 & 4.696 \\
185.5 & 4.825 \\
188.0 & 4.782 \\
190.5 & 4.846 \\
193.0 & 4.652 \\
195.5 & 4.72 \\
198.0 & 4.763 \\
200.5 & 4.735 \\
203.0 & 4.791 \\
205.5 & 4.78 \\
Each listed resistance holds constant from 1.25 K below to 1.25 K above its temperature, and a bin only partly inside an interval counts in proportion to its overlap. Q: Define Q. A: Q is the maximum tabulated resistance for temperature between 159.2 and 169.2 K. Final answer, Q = 4.754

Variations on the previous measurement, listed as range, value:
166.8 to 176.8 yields 4.681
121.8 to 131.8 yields 4.715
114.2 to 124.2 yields 4.709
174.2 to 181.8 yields 4.719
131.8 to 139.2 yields 4.748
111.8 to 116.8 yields 4.872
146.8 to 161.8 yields 4.747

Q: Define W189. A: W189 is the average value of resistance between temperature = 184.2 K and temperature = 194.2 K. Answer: 4.78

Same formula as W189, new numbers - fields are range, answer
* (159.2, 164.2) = 4.75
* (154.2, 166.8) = 4.68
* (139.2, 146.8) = 4.65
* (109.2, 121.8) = 4.72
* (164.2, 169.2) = 4.64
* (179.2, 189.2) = 4.73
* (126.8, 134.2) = 4.64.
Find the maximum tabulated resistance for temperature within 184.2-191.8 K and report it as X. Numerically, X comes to 4.846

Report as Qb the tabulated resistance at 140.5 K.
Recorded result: 4.607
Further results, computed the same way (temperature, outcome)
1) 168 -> 4.681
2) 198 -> 4.763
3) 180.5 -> 4.624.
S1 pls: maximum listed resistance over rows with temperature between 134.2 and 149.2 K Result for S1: 4.748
